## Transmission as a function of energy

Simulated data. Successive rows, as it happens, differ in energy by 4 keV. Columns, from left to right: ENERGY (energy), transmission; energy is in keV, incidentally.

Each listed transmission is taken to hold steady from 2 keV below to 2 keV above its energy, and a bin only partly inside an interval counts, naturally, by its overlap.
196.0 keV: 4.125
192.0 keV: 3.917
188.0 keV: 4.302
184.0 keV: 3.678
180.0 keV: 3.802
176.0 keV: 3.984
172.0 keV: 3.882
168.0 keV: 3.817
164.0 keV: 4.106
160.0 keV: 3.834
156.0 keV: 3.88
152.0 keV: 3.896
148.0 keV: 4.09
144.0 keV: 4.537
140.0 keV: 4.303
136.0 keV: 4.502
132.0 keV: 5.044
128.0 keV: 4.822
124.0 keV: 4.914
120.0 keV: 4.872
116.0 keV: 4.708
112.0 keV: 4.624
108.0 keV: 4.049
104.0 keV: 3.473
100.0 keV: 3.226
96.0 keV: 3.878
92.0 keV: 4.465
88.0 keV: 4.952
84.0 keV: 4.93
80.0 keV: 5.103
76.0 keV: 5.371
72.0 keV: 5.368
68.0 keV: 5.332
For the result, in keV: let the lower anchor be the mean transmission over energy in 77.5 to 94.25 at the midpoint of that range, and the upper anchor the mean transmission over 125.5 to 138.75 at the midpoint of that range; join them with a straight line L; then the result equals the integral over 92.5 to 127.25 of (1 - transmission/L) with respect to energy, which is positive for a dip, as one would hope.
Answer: 4.0 keV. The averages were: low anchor 4.86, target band 4.25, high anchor 4.77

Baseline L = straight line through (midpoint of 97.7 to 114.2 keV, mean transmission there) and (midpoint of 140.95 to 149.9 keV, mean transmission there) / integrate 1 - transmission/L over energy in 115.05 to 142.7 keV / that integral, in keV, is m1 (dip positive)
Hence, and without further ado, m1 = -4.1 keV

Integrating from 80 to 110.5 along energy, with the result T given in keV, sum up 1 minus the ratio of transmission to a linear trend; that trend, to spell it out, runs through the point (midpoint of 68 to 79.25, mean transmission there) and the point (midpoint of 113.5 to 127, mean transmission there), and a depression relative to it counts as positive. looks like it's 5.4 keV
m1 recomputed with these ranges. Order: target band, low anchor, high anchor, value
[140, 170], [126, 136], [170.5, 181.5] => 2.1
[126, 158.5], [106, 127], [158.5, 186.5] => -0.6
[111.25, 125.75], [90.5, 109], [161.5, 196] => -3.7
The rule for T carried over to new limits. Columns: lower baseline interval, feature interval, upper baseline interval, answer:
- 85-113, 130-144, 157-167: -2.08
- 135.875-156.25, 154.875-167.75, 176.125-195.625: 0.55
